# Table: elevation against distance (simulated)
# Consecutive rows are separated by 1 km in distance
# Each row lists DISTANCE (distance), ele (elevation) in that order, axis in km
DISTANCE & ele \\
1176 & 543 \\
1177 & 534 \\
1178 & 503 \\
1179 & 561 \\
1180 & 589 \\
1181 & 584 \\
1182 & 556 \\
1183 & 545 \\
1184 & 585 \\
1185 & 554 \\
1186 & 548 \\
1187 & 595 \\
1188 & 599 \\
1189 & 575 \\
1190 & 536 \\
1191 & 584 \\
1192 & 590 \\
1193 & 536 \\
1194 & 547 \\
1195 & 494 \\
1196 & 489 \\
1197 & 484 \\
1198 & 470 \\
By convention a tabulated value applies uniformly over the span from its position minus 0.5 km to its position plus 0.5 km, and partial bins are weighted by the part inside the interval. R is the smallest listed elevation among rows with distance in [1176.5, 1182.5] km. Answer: 503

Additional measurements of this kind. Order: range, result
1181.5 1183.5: 545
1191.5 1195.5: 494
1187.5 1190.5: 536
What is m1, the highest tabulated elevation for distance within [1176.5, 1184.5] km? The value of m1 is 589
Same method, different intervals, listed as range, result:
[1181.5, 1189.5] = 599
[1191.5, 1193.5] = 590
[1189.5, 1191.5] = 584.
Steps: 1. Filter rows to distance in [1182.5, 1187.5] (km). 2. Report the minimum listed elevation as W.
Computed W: 545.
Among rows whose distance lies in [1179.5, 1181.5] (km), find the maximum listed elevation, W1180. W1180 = 589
